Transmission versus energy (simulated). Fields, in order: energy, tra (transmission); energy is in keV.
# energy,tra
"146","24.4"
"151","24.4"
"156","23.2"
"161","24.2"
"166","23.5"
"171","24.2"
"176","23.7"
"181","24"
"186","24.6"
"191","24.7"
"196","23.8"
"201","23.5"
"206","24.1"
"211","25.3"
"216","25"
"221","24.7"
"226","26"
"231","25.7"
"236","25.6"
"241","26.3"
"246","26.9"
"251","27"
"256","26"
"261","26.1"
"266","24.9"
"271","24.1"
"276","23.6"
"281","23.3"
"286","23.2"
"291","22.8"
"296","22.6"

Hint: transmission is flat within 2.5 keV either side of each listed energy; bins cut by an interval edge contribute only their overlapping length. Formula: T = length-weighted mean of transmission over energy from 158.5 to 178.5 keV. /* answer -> 23.9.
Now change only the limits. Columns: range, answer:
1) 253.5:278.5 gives 24.9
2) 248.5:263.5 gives 26.4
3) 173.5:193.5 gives 24.2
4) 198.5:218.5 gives 24.5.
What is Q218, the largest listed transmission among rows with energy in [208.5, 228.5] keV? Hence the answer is 26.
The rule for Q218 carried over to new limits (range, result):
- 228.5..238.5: 25.7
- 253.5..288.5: 26.1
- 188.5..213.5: 25.3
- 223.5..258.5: 27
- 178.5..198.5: 24.7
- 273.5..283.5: 23.6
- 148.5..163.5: 24.4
